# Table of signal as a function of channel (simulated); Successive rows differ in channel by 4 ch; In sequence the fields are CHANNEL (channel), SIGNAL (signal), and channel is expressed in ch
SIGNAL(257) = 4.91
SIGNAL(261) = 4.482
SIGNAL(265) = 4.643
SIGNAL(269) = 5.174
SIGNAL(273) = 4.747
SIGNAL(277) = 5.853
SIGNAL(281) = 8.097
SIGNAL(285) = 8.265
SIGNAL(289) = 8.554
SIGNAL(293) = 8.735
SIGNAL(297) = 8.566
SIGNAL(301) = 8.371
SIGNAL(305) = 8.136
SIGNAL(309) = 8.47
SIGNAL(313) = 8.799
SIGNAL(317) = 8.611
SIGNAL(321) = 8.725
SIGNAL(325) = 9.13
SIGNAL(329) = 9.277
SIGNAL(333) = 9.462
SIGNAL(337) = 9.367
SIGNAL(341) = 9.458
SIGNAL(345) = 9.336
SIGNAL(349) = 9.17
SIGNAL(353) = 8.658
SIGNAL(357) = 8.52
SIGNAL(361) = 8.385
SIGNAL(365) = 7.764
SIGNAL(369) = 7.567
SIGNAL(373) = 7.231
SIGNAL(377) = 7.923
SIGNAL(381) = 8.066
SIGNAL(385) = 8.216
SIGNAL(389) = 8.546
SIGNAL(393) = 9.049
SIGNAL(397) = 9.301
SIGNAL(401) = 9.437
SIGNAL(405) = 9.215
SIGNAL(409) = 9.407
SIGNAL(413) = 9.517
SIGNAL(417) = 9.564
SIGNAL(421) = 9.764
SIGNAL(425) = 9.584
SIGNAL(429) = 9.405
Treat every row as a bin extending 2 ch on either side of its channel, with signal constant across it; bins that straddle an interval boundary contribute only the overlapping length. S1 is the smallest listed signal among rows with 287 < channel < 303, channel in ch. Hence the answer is 8.371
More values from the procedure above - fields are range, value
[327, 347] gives 9.277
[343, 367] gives 7.764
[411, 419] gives 9.517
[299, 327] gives 8.136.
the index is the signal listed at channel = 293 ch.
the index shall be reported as 8.735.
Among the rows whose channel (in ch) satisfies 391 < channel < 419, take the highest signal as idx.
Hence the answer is 9.564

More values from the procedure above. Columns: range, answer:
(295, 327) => 9.13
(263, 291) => 8.554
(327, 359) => 9.462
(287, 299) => 8.735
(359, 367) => 8.385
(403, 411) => 9.407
